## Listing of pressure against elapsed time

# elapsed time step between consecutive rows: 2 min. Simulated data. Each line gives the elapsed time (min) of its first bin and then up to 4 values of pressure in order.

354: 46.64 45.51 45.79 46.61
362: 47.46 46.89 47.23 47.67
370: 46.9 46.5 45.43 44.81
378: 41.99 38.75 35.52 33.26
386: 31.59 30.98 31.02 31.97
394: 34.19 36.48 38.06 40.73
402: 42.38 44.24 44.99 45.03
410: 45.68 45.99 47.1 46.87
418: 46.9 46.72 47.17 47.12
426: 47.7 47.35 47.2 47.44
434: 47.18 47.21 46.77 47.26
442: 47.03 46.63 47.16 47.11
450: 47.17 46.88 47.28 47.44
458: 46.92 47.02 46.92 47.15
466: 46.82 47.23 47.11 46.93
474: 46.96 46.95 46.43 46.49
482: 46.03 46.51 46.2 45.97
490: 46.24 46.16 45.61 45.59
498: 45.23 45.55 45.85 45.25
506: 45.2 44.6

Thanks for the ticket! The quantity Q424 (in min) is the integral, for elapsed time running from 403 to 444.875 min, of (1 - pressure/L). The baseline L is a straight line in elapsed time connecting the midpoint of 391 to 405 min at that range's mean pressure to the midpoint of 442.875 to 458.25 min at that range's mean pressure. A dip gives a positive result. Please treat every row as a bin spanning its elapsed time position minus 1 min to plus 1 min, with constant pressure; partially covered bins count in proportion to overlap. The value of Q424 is -4.0 min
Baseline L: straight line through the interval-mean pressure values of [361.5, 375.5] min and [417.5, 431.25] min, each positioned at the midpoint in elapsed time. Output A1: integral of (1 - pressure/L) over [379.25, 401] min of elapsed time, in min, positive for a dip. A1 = 5.7 min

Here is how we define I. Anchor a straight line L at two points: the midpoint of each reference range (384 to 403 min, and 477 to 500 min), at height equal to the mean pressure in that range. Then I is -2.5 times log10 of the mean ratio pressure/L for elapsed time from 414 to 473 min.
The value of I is -0.16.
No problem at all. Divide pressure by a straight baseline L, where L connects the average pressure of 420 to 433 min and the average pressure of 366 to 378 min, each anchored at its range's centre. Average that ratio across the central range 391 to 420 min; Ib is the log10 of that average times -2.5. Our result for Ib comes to 0.11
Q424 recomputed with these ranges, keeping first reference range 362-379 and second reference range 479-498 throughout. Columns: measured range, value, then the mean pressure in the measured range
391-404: 2.3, 37.8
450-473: -0.5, 47.1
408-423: -0.2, 46.5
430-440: -0.2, 47.2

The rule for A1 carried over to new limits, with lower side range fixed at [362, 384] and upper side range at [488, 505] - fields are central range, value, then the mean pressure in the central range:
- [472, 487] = -0.4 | 46.5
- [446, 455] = -0.4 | 47.1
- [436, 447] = -0.5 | 47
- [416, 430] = -0.8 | 47.1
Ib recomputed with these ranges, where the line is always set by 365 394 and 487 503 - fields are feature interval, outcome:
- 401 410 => -0.090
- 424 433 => -0.129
